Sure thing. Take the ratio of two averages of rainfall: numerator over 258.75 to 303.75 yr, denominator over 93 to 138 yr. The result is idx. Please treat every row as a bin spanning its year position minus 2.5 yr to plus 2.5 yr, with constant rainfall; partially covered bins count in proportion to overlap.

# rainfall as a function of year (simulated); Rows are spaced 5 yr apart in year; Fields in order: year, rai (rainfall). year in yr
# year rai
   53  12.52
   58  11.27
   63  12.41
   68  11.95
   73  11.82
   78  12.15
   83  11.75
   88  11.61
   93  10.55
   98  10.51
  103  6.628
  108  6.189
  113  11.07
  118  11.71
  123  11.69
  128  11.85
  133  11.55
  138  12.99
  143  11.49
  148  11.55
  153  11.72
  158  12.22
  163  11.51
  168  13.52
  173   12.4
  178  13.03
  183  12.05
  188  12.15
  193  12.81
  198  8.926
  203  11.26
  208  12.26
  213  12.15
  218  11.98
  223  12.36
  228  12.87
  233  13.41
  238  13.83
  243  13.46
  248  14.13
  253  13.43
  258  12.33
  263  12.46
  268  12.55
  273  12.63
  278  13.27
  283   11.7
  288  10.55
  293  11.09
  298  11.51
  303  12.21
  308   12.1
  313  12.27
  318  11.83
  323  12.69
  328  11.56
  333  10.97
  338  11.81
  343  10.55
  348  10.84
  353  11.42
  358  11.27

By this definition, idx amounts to 1.16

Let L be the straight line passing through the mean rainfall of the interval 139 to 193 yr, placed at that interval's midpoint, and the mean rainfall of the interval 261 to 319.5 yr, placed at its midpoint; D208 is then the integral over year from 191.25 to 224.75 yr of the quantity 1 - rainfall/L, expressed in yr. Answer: 1.4 yr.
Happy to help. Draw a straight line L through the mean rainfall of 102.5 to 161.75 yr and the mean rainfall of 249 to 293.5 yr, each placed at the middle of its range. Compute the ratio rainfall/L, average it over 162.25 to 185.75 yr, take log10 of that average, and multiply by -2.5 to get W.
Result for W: -0.103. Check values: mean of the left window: 11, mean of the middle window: 12.6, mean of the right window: 12.3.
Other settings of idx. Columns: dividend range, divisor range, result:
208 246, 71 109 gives 1.25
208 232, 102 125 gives 1.29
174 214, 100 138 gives 1.15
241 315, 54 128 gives 1.14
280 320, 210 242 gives 0.91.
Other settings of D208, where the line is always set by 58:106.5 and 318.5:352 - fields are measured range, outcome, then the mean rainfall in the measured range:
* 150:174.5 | -2.5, 12.3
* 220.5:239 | -3.0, 13.1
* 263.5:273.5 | -1.1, 12.6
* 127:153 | -1.9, 11.9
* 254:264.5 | -1.2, 12.5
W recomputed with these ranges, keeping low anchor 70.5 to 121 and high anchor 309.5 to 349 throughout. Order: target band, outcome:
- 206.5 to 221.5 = -0.105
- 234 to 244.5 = -0.218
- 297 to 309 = -0.046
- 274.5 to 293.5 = -0.037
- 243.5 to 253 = -0.228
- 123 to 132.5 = -0.114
